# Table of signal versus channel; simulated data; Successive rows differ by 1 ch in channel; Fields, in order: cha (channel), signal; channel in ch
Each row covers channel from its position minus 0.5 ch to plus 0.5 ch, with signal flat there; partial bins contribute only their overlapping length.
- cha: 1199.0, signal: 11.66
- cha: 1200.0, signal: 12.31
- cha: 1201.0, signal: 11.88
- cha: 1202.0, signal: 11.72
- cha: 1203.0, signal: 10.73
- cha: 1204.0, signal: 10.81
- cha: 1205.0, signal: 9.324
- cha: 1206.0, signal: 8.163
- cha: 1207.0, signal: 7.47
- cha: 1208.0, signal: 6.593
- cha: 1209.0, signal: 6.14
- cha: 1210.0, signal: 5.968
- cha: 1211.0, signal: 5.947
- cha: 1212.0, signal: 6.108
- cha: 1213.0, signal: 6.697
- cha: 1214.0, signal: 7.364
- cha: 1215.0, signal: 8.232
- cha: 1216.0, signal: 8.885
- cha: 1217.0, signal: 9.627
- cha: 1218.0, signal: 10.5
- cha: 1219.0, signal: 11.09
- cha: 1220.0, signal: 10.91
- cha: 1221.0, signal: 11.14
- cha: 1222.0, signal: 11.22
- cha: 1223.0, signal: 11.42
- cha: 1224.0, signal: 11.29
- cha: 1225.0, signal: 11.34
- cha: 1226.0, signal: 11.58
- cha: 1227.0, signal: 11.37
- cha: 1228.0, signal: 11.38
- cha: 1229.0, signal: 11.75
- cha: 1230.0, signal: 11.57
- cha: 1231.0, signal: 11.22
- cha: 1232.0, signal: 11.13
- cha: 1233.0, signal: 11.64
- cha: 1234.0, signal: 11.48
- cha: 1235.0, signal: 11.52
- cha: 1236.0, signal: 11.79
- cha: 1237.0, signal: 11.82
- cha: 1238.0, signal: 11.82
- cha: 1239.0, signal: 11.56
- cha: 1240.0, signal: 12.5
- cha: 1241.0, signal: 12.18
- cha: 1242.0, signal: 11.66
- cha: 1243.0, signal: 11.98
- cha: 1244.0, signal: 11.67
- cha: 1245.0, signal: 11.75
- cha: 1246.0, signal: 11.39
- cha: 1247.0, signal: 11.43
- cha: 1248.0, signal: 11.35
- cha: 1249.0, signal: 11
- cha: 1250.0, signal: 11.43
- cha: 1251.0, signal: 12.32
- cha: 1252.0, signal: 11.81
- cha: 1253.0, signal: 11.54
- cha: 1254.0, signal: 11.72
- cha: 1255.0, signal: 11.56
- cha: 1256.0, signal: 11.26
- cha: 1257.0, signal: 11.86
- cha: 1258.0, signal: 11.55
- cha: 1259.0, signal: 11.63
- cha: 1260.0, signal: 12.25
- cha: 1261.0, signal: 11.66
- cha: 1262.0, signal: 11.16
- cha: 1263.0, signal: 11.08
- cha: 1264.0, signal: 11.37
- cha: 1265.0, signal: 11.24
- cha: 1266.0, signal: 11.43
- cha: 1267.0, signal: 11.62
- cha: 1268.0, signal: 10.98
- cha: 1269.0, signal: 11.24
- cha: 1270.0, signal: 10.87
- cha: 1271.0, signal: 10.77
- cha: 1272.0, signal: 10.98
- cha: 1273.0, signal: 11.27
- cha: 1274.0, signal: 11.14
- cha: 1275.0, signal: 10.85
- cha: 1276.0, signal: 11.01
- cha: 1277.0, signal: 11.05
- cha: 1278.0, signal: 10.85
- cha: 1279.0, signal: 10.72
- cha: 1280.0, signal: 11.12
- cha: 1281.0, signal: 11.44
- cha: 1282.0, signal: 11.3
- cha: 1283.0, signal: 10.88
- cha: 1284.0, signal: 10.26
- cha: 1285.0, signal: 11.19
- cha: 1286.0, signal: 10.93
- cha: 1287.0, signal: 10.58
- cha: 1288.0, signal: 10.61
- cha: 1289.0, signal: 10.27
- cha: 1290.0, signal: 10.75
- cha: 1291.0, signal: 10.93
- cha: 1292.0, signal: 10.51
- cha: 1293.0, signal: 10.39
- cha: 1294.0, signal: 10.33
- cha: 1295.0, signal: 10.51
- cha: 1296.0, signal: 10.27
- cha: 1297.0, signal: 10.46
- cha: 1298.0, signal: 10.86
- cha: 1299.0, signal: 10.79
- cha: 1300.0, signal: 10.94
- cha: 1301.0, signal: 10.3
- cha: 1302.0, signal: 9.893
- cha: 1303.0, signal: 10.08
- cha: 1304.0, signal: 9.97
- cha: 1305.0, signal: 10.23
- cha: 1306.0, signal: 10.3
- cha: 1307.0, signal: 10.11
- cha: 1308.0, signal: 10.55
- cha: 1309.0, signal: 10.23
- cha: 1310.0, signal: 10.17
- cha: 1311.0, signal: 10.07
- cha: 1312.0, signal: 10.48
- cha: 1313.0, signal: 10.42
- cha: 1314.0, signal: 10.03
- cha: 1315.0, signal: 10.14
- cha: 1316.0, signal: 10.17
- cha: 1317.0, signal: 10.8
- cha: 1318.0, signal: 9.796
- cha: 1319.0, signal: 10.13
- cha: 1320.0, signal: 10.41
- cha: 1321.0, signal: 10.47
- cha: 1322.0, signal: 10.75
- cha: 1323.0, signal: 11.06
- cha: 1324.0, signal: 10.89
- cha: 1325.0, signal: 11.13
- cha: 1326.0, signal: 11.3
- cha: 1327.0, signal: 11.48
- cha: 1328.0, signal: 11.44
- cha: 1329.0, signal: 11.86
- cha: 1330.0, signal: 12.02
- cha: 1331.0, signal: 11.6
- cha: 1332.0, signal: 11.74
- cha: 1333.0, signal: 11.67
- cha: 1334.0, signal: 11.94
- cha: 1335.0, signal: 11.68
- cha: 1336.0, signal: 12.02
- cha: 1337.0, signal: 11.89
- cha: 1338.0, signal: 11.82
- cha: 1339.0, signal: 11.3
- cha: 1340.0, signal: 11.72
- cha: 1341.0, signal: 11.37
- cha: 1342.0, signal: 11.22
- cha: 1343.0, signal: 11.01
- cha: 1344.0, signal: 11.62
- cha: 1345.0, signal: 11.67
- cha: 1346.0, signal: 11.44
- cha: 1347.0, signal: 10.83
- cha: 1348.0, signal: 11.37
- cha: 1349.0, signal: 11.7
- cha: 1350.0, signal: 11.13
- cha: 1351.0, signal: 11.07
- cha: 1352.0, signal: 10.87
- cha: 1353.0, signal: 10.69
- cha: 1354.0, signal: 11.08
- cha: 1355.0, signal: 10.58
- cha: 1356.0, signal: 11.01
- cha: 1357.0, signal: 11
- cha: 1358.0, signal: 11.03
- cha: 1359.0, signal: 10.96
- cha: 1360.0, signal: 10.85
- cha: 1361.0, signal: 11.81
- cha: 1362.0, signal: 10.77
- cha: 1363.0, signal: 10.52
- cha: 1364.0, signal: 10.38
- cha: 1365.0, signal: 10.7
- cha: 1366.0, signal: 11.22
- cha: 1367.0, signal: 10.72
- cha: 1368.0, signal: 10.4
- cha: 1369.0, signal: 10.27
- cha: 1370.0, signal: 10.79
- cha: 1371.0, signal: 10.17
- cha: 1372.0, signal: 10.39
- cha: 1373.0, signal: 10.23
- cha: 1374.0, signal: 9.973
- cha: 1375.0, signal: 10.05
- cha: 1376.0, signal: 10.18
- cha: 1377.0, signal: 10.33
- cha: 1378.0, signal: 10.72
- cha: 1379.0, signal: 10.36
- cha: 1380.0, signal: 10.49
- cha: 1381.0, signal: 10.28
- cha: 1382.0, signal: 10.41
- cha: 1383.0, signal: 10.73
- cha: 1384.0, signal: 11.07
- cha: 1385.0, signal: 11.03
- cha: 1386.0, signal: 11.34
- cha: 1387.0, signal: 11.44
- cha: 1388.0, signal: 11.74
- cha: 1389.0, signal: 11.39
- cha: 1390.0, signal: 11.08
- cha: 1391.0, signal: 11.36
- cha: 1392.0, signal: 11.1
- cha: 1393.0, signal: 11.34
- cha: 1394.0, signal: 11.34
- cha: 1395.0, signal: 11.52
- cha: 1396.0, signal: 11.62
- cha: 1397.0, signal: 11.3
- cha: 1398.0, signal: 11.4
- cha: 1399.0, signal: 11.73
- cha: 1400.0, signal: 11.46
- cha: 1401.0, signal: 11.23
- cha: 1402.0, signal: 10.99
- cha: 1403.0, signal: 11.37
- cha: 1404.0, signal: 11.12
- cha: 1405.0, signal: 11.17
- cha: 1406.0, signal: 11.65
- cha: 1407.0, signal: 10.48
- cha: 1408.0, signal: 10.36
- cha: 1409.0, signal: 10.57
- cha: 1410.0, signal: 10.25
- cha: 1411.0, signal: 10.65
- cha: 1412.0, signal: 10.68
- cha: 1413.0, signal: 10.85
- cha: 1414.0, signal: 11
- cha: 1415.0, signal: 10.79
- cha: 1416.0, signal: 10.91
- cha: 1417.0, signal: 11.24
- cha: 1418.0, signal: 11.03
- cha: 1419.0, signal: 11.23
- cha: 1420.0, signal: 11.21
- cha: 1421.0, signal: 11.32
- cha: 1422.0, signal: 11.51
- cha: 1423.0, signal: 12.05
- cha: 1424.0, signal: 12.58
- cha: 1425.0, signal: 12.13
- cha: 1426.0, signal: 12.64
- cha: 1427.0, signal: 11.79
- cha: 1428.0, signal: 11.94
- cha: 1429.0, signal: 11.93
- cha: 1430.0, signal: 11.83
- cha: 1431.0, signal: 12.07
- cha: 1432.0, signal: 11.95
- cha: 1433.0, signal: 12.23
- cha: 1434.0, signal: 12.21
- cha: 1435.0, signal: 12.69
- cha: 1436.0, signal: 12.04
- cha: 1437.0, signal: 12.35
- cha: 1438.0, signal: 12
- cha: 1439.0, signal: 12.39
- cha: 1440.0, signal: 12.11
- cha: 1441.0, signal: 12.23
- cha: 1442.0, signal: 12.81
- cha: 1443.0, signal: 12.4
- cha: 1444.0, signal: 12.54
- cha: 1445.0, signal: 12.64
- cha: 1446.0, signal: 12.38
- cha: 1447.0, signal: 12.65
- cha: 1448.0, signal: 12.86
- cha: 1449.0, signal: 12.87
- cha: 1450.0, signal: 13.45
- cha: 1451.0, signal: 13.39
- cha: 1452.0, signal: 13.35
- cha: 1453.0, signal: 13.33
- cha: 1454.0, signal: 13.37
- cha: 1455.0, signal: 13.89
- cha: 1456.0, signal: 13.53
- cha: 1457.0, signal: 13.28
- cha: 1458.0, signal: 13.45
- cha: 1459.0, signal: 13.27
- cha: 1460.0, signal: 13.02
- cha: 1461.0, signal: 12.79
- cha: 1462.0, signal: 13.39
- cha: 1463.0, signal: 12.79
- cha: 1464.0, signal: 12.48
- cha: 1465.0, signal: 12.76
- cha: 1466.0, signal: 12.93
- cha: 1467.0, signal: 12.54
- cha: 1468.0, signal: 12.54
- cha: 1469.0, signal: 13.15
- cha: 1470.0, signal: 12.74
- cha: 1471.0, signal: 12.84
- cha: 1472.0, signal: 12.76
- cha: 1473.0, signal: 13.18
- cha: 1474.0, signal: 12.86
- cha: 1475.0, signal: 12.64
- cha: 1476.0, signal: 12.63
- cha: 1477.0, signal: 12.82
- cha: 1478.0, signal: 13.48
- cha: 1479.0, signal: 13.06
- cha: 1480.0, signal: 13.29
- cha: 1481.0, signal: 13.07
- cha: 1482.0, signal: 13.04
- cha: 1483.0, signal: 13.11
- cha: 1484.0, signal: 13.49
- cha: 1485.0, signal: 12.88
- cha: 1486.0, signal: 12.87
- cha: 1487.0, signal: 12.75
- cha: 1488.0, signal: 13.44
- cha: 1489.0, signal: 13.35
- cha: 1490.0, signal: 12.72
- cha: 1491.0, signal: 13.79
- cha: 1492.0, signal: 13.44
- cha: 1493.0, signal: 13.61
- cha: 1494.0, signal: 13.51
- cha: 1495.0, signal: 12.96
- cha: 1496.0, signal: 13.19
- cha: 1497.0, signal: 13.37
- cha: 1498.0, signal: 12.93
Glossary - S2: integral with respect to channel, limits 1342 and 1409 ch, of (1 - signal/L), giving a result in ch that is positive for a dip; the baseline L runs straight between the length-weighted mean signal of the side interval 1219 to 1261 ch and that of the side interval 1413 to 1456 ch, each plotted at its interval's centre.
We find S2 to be 5.9 ch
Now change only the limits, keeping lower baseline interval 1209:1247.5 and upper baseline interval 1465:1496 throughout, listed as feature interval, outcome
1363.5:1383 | 2.5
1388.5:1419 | 3.0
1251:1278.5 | -1.0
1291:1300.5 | 0.6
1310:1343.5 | 1.4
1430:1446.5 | 0.4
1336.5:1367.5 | 1.7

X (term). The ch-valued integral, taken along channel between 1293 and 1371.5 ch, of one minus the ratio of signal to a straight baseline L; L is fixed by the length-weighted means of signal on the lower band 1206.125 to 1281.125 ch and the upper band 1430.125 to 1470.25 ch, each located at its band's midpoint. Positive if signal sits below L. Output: 5.1 ch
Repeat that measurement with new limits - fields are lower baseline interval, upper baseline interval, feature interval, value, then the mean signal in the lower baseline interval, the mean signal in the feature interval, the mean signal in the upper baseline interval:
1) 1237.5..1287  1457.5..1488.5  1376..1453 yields 5.8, 11.4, 11.6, 13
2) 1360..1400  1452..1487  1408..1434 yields 0.9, 10.9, 11.4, 13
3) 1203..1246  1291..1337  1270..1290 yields -0.7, 10.2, 10.9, 10.7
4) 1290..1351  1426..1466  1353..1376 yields 1.7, 10.9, 10.7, 12.7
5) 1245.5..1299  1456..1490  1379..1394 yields 1.4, 11.1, 11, 13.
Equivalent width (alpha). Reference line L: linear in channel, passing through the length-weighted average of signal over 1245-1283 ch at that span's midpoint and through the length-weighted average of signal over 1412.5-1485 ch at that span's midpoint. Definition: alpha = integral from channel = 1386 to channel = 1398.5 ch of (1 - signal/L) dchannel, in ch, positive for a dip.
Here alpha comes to 0.8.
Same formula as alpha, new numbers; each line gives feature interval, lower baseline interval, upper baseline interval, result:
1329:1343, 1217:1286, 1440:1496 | 0.39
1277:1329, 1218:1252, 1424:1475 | 5.66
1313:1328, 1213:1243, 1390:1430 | 0.71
